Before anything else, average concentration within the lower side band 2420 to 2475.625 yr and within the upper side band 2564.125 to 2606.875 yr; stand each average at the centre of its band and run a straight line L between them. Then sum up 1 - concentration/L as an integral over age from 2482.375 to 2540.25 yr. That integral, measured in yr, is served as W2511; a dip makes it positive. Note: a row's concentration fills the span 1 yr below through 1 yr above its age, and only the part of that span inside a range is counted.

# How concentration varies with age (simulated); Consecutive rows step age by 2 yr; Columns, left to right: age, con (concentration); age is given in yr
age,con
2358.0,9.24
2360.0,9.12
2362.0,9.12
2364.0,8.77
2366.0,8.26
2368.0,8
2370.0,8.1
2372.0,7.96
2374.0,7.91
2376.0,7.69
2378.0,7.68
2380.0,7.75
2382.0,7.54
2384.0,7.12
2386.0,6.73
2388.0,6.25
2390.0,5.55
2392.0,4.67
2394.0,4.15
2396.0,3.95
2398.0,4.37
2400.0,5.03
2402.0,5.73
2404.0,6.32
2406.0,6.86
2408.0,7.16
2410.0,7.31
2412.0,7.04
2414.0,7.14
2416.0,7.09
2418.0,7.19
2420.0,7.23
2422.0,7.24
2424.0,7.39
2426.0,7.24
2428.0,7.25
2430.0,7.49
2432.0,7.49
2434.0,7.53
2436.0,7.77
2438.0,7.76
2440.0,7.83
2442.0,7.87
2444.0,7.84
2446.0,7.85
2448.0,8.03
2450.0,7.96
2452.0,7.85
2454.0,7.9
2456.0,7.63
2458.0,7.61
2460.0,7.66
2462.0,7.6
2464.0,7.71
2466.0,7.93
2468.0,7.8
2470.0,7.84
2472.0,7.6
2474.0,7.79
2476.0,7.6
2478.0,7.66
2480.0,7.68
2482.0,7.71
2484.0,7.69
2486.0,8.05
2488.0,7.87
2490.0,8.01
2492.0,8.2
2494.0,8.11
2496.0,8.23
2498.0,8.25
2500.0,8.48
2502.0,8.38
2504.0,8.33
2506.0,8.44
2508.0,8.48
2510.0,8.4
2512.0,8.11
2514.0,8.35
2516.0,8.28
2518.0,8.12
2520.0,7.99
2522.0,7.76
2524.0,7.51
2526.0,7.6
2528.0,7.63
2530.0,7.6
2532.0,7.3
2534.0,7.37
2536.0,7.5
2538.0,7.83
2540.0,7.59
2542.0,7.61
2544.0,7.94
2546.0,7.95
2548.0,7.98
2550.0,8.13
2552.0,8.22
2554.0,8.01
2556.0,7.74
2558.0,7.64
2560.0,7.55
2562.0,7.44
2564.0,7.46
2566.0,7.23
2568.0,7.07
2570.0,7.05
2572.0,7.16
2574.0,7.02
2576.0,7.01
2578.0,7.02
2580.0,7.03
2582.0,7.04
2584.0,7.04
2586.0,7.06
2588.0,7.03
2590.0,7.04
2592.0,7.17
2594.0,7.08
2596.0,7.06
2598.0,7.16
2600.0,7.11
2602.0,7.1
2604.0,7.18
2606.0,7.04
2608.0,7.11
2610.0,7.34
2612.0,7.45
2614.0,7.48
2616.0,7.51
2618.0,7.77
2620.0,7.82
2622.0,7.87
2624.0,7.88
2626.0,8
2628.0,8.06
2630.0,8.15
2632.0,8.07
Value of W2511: -4.5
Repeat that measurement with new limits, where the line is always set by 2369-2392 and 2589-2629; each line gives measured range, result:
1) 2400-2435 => 0.9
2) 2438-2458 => -1.6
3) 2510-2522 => -1.4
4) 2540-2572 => -1.3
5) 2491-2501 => -1.3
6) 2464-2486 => -1.4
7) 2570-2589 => 0.9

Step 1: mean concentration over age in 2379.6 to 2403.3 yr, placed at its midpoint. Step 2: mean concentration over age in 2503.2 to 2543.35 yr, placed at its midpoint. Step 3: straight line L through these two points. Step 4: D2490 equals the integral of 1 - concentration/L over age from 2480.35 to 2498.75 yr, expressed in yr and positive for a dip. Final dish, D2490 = -1.7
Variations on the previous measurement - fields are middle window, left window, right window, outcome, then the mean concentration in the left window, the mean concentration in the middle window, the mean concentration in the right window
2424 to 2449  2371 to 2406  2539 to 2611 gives -4.2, 6.28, 7.65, 7.34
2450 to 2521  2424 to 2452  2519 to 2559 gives -2.5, 7.68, 7.98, 7.75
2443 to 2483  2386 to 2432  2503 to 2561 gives -4.1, 6.38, 7.76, 7.9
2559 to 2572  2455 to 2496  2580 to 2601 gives -0.1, 7.8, 7.29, 7.08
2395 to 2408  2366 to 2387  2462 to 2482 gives 3.7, 7.68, 5.51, 7.73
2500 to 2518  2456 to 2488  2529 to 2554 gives -1.4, 7.73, 8.34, 7.76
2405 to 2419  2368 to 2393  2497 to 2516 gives 0.6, 7.12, 7.11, 8.35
